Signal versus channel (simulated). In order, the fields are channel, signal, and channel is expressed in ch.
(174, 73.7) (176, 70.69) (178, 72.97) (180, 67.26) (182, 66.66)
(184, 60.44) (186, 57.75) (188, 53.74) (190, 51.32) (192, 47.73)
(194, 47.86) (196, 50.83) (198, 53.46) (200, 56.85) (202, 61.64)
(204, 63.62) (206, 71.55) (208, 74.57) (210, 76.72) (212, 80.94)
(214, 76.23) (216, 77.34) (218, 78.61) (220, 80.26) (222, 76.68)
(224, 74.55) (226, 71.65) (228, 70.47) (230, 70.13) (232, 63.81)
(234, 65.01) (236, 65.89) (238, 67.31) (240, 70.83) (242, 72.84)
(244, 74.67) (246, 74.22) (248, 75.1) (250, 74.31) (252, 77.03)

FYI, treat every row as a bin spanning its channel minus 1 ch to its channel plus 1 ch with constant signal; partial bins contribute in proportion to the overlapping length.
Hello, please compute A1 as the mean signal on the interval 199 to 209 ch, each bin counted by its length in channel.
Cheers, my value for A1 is 65.6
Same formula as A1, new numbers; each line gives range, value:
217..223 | 78.5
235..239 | 66.6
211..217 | 78.2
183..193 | 54.2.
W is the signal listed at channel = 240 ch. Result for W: 70.83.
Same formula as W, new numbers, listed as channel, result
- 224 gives 74.55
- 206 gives 71.55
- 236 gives 65.89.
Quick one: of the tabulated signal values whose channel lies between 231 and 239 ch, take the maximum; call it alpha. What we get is 67.31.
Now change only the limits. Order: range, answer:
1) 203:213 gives 80.94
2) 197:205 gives 63.62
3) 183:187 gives 60.44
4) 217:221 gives 80.26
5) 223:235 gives 74.55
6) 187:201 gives 56.85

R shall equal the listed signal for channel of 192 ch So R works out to 47.73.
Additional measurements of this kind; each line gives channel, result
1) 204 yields 63.62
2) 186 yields 57.75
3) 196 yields 50.83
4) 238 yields 67.31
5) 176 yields 70.69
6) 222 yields 76.68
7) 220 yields 80.26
